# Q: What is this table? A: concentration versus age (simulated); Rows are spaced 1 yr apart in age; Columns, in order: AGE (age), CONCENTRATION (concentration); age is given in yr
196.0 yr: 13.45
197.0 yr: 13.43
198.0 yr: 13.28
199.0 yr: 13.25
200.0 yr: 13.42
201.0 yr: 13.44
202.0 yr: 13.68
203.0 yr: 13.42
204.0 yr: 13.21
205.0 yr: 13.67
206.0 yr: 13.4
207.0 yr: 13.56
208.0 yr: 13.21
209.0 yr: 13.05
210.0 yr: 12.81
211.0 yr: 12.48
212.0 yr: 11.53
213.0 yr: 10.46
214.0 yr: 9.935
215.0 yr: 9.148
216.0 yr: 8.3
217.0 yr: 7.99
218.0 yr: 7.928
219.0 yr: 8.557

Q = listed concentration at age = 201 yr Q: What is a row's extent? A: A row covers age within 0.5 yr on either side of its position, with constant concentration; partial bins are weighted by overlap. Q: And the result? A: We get 13.44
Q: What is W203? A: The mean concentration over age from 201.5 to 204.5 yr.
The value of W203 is 13.4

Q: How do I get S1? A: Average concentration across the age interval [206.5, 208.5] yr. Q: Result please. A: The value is 13.4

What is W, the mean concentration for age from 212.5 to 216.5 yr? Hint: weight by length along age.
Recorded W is 9.46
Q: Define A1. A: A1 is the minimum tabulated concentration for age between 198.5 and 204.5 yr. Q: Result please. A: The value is 13.21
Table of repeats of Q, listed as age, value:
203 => 13.42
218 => 7.928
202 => 13.68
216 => 8.3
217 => 7.99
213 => 10.46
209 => 13.05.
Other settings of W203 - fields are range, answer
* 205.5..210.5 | 13.2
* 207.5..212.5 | 12.6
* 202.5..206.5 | 13.4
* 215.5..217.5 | 8.14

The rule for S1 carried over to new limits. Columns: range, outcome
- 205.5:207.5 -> 13.5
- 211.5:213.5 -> 11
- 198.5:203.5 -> 13.4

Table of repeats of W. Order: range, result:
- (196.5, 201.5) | 13.4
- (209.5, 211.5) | 12.6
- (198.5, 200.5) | 13.3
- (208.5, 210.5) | 12.9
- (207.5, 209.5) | 13.1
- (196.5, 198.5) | 13.4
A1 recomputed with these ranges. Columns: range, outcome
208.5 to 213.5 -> 10.46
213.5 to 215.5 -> 9.148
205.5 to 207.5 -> 13.4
